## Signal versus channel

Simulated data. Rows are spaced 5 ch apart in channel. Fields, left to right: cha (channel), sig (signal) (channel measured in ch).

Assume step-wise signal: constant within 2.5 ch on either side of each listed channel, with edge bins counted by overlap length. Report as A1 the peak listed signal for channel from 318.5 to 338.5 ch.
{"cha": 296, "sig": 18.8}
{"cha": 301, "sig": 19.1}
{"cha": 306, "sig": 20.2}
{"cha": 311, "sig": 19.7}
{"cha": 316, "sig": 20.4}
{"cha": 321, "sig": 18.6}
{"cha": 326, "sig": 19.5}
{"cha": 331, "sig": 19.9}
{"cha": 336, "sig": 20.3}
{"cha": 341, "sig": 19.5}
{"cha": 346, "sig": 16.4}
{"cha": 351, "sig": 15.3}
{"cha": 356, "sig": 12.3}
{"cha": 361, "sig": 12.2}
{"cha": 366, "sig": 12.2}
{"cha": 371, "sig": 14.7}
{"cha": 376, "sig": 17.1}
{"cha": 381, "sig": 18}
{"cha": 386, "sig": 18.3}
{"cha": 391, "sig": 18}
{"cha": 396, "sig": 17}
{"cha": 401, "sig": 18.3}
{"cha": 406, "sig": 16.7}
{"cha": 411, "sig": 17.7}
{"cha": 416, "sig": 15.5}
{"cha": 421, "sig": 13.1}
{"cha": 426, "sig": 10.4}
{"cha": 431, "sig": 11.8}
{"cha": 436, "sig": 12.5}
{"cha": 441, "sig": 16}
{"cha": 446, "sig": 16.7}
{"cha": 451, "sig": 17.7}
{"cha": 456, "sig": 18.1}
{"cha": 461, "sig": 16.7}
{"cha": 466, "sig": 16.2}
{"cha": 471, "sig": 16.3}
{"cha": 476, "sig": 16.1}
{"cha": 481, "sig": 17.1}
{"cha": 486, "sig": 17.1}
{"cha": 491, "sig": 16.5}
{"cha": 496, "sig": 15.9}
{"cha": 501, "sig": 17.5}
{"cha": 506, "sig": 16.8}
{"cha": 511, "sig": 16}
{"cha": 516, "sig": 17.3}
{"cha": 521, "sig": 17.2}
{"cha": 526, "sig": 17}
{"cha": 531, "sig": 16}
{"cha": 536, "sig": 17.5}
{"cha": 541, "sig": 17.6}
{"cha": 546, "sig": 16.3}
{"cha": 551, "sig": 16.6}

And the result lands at 20.3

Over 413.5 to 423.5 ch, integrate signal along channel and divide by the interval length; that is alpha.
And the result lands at 14.3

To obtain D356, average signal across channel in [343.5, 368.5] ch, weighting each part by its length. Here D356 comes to 13.7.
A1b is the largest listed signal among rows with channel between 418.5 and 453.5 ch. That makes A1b 17.7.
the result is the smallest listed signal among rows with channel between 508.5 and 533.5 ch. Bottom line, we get 16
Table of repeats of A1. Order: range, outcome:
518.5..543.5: 17.6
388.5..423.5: 18.3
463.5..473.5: 16.3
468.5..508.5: 17.5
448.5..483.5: 18.1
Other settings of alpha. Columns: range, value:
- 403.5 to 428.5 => 14.7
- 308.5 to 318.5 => 20.1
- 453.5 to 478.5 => 16.7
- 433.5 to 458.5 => 16.2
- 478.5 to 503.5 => 16.8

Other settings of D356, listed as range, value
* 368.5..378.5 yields 15.9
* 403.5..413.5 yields 17.2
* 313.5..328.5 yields 19.5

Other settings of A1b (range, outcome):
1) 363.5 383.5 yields 18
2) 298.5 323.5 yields 20.4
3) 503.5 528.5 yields 17.3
